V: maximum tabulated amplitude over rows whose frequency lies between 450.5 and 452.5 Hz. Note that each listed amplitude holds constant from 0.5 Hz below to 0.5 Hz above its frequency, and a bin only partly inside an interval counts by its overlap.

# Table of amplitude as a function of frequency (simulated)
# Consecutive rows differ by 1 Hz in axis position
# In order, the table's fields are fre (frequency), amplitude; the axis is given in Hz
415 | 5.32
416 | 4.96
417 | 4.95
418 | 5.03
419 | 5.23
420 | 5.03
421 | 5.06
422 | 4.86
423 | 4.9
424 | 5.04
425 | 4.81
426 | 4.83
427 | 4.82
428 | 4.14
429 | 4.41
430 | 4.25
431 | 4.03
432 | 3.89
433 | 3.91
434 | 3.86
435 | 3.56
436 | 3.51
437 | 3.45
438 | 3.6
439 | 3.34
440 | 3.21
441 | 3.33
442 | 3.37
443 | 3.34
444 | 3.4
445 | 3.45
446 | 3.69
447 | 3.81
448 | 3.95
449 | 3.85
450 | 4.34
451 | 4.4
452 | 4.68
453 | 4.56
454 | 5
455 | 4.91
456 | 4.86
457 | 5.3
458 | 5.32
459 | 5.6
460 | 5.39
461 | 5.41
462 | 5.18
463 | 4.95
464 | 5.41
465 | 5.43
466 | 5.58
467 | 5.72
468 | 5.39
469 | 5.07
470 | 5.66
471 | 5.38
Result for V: 4.68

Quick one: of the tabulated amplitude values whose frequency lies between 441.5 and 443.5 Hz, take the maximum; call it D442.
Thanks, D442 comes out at 3.37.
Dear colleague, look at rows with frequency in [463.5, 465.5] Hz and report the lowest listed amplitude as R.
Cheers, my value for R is 5.41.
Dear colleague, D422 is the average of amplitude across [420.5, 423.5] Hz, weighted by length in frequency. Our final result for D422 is 4.94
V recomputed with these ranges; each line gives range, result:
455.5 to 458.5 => 5.32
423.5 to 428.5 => 5.04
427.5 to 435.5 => 4.41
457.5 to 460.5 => 5.6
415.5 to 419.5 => 5.23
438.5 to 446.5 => 3.69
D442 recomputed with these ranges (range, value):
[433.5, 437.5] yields 3.86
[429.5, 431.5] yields 4.25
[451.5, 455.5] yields 5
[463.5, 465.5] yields 5.43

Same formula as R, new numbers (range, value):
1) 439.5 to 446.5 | 3.21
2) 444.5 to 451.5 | 3.45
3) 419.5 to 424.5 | 4.86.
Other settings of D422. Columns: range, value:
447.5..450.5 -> 4.05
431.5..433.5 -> 3.9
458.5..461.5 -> 5.47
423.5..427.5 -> 4.88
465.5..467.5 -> 5.65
